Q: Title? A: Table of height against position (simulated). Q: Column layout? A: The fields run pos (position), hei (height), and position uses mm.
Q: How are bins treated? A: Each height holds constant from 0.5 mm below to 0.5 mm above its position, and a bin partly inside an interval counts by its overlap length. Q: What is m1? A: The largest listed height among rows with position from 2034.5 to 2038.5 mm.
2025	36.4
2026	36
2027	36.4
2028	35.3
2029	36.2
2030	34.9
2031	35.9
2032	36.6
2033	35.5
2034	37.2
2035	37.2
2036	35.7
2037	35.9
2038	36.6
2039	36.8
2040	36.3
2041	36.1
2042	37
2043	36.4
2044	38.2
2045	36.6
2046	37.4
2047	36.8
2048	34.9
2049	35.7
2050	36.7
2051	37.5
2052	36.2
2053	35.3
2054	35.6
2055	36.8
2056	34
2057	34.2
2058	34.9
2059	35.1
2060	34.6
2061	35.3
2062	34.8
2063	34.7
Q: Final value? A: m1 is 37.2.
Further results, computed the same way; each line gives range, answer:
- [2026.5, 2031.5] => 36.4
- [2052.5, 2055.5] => 36.8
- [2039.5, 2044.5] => 38.2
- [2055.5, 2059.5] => 35.1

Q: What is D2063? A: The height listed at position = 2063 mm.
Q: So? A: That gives 34.7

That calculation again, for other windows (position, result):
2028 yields 35.3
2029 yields 36.2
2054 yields 35.6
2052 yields 36.2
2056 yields 34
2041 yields 36.1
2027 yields 36.4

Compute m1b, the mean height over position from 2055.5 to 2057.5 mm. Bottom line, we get 34.1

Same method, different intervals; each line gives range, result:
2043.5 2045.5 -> 37.4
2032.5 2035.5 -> 36.6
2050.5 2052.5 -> 36.9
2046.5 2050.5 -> 36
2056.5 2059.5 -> 34.7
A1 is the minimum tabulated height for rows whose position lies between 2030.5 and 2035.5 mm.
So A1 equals 35.5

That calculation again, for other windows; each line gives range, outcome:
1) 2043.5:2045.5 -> 36.6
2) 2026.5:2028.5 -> 35.3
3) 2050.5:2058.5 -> 34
